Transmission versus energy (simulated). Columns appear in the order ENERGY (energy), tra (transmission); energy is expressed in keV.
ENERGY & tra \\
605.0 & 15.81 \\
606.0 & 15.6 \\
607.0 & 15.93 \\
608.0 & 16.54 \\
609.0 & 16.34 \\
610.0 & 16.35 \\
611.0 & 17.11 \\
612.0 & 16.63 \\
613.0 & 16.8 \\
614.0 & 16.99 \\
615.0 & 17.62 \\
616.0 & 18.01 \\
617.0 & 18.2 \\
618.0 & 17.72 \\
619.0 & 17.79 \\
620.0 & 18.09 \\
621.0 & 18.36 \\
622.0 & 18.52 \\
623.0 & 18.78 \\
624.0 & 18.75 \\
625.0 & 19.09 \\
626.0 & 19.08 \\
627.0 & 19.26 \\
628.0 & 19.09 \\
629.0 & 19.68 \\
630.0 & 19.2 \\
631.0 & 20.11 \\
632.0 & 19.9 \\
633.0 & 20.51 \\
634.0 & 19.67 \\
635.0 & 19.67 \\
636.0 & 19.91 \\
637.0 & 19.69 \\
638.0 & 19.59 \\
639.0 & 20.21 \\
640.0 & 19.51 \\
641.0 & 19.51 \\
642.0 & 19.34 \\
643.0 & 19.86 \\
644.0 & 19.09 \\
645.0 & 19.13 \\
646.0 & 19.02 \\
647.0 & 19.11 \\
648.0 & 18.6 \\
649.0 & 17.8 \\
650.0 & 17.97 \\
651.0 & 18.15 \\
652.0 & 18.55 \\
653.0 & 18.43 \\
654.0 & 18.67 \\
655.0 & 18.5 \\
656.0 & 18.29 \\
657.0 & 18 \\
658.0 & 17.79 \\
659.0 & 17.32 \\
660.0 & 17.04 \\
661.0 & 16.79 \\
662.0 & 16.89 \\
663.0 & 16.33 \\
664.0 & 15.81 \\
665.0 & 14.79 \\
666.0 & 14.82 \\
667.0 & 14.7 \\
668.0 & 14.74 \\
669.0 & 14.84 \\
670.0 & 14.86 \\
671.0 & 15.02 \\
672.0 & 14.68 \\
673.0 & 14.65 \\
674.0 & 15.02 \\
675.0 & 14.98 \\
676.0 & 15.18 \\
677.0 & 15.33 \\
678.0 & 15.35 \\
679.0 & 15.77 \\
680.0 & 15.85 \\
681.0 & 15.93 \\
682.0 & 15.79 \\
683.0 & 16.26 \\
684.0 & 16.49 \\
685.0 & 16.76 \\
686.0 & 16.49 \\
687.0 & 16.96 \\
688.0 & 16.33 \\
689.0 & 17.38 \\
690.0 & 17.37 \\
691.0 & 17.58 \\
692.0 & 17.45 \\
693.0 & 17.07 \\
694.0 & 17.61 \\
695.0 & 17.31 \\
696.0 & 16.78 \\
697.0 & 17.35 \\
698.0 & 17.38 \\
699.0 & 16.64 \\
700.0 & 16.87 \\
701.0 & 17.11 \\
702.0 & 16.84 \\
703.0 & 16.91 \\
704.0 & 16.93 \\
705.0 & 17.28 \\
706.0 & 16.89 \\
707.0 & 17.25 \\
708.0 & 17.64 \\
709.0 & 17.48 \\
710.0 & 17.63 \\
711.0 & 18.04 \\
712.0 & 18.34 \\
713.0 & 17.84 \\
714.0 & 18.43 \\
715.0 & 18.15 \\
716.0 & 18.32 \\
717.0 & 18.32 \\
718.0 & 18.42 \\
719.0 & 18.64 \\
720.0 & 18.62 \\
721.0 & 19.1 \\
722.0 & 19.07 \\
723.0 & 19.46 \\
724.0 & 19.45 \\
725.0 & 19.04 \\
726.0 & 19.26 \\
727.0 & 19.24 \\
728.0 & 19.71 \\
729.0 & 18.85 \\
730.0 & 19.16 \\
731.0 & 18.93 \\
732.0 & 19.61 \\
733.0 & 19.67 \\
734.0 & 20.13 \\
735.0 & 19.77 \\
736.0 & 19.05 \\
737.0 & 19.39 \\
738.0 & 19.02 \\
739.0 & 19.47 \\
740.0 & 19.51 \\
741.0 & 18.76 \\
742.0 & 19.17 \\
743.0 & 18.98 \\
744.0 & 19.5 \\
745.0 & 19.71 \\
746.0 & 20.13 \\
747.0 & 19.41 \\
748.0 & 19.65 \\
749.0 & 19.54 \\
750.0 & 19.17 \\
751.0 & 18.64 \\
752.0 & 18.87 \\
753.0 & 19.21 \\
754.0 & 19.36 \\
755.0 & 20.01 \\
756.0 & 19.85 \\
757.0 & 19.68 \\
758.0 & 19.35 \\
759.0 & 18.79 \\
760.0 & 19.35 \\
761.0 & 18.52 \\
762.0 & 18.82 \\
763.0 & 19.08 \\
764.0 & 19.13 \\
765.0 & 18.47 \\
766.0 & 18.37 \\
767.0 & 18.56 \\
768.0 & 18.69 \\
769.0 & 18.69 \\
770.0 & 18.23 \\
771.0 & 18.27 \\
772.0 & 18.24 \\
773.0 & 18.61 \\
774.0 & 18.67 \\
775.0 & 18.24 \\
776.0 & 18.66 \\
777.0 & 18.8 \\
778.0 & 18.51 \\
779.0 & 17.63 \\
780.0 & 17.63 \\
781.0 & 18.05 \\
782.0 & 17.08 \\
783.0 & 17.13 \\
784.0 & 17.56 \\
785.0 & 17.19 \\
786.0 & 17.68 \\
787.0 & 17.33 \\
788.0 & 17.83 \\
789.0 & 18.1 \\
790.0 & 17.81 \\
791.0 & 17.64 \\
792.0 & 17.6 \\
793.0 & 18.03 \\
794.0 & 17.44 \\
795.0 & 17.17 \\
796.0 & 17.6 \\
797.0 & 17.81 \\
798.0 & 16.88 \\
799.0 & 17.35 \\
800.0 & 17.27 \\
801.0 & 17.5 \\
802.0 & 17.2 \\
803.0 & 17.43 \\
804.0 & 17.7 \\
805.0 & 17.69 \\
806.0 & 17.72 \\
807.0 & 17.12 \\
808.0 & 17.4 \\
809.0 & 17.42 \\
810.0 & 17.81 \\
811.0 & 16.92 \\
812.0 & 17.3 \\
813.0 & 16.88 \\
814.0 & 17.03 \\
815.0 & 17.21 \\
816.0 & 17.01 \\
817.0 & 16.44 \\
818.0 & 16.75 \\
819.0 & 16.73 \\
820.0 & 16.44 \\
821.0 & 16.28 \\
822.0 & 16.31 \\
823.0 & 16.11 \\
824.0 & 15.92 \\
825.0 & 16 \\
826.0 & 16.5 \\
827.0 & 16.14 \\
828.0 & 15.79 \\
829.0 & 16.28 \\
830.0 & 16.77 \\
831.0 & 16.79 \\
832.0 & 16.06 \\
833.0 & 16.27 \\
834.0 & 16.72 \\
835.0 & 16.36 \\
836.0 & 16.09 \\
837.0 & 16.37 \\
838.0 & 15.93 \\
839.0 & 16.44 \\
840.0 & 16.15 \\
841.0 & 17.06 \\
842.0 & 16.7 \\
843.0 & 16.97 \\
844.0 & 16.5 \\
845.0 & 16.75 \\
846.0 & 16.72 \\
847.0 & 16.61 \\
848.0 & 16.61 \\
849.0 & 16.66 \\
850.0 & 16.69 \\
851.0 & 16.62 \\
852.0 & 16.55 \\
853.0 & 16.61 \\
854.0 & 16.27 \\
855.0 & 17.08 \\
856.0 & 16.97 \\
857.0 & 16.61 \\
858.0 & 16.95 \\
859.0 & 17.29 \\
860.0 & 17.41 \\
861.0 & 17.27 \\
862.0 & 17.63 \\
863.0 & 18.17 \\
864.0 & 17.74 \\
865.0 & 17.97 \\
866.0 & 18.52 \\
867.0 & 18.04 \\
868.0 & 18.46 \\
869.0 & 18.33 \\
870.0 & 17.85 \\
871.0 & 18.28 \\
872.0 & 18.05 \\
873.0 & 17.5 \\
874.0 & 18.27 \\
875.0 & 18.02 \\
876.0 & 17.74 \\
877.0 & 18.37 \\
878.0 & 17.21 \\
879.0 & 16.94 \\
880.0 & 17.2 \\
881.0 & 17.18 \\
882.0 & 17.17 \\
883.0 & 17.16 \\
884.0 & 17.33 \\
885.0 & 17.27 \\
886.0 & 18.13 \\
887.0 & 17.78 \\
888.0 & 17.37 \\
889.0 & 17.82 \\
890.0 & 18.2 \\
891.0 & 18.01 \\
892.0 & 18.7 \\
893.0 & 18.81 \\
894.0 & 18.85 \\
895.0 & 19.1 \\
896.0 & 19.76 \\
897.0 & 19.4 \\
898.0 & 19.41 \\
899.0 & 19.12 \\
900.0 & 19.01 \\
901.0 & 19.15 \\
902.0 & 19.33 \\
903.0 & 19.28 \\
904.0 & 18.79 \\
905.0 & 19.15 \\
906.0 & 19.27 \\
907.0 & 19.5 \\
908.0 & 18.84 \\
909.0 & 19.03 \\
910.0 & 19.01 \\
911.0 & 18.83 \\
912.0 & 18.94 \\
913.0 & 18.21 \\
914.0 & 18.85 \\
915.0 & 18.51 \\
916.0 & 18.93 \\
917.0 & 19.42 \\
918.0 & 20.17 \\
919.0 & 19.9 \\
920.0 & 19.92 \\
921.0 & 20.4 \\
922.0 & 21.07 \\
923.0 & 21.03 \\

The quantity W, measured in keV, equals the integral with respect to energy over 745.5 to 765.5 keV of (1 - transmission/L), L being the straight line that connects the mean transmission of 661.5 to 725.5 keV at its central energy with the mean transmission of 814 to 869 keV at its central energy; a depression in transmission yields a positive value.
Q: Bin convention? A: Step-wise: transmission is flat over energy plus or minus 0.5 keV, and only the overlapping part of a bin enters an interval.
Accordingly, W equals -2.9 keV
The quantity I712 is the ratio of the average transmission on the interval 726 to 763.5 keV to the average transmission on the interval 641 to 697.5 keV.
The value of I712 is 1.14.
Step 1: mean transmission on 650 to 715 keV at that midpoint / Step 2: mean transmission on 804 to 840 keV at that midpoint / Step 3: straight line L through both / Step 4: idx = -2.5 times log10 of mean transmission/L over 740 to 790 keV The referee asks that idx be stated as -0.12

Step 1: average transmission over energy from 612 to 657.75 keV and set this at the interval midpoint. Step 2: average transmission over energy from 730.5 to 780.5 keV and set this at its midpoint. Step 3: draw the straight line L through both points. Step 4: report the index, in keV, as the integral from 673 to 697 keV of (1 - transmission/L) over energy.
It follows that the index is 3.21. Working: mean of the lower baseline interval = 18.8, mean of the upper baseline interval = 19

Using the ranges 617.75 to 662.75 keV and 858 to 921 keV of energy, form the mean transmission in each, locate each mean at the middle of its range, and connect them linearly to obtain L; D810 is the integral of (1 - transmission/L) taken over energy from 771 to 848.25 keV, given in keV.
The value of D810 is 5.8 keV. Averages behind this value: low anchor 18.8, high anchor 18.4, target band 17.1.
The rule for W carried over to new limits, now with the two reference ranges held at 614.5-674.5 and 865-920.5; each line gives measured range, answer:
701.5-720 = 0.4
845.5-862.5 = 1.4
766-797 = 0.5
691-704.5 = 0.7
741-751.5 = -0.7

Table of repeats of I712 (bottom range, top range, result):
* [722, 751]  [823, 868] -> 0.87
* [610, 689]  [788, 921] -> 1.00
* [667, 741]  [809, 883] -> 0.97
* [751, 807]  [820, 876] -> 0.93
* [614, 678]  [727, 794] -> 1.05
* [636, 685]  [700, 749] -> 1.09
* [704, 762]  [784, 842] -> 0.90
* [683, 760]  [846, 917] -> 0.98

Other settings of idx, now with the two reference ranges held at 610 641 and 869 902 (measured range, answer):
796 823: 0.07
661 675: 0.22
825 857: 0.11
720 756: -0.05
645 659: 0.02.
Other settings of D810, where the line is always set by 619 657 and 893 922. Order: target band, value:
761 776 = 0.5 keV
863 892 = 2.1 keV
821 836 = 2.3 keV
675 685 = 1.7 keV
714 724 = 0.2 keV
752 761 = -0.1 keV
